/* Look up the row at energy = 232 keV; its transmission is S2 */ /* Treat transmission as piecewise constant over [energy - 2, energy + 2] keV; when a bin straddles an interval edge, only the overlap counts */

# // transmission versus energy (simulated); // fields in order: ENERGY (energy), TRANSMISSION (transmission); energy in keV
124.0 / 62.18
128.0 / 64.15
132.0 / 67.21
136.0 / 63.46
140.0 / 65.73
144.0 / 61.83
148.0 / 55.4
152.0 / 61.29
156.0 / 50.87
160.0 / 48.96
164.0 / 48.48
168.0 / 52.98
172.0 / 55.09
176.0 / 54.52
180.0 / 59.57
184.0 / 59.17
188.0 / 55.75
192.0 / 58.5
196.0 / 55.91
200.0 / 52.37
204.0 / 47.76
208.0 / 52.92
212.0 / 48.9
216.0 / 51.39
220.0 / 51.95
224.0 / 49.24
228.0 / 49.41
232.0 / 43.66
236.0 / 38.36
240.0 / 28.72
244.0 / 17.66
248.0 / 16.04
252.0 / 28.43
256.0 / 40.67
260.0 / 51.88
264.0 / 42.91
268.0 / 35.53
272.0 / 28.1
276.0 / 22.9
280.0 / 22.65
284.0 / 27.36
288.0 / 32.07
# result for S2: 43.66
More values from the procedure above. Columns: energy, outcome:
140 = 65.73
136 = 63.46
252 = 28.43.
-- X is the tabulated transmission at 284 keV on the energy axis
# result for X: 27.36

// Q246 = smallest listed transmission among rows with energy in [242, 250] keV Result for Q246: 16.04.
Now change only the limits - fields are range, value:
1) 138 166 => 48.48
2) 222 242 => 28.72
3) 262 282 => 22.65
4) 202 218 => 47.76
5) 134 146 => 61.83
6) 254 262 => 40.67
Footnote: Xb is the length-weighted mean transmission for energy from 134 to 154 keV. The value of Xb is 61.5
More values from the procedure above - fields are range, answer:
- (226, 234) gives 46.5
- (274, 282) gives 22.8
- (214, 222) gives 51.7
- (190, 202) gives 55.6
